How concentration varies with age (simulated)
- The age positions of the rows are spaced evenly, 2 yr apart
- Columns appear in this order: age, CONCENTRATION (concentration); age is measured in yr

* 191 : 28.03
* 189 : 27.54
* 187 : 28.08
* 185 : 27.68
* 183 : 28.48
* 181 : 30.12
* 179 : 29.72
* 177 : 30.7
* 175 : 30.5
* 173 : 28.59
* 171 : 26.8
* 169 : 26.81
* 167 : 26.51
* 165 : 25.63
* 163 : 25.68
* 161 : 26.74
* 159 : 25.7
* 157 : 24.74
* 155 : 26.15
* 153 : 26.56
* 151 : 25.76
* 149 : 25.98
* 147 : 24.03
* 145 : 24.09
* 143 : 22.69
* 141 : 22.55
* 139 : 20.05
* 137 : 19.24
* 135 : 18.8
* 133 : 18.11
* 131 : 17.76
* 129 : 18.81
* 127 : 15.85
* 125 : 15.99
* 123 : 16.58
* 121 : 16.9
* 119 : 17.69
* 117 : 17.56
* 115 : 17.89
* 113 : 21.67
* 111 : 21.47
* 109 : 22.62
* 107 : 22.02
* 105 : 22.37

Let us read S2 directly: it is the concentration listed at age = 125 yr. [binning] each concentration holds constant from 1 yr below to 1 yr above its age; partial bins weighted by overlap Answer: 15.99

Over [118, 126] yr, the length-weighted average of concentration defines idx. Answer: 16.8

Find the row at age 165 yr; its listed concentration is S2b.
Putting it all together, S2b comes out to 25.63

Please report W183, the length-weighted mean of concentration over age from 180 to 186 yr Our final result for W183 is 28.8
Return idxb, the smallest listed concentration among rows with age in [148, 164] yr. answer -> 24.74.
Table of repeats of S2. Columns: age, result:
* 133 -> 18.11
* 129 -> 18.81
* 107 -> 22.02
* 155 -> 26.15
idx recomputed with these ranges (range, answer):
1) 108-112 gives 22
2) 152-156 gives 26.4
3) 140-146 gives 23.1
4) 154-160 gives 25.5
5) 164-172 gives 26.4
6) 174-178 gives 30.6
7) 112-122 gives 18.3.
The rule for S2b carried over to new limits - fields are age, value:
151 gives 25.76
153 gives 26.56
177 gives 30.7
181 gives 30.12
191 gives 28.03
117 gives 17.56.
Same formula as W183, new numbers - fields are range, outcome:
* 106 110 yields 22.3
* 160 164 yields 26.2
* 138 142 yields 21.3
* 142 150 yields 24.2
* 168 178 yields 28.7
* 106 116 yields 21.1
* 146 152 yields 25.3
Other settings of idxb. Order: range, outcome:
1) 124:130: 15.85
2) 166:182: 26.51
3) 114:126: 15.99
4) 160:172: 25.63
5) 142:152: 22.69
